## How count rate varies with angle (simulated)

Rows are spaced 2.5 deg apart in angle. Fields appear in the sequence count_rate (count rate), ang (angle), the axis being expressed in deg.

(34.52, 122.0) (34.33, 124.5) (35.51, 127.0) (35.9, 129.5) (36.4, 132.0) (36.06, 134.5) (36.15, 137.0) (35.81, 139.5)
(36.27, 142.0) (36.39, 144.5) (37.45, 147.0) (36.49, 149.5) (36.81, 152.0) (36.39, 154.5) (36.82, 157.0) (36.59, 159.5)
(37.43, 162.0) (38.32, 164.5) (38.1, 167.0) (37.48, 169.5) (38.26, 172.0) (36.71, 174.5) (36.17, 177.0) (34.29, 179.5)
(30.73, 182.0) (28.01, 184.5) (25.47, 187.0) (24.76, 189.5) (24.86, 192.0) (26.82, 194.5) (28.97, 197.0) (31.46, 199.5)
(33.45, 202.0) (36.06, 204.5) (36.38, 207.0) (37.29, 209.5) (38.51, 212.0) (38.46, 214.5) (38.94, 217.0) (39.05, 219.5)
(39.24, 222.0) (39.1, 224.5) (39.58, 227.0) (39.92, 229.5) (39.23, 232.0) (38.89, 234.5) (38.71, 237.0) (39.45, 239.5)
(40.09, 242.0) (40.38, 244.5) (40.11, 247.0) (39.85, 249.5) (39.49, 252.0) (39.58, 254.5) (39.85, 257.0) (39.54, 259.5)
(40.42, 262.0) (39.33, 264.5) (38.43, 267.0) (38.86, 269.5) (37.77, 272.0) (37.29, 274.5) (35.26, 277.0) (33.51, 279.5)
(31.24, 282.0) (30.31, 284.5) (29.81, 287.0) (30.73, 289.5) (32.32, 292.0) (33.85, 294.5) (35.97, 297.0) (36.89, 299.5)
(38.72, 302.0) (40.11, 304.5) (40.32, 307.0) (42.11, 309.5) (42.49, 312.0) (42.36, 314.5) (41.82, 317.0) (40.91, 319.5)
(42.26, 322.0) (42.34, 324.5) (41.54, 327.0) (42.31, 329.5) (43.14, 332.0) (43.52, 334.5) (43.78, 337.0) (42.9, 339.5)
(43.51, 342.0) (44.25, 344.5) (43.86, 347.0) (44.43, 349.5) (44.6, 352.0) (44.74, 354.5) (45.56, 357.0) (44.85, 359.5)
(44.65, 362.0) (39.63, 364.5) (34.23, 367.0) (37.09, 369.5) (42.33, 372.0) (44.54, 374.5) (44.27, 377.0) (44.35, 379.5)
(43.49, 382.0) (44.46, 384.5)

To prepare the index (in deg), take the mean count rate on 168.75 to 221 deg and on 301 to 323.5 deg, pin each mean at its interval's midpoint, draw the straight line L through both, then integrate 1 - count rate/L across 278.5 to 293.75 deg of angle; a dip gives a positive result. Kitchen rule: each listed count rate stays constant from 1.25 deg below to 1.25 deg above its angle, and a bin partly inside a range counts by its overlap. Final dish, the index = 3.1 deg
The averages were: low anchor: 33.4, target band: 31.4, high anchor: 41.3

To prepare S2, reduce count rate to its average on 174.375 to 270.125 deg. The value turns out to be 36.3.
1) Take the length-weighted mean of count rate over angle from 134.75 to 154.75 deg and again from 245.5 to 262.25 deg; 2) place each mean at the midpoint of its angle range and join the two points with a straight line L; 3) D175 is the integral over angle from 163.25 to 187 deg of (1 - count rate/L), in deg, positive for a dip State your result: 1.62 deg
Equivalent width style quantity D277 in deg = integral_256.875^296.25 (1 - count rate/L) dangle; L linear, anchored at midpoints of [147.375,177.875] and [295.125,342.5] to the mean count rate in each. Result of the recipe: 4.6 deg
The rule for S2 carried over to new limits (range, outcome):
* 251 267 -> 39.6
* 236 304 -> 37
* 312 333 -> 42.1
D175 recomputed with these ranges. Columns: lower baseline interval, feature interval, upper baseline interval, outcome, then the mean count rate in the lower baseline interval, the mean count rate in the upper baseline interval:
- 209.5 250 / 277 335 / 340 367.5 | 5.2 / 39.3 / 43.4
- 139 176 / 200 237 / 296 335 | 0.5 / 37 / 41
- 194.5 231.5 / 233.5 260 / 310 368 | -1.0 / 36.6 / 42.8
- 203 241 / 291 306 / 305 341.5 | 1.8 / 38.6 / 42.3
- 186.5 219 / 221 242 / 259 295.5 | -3.5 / 32.7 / 35.2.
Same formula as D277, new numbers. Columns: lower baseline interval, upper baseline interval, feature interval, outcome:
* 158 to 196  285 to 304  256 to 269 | -2.2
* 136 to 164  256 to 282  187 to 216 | 3.8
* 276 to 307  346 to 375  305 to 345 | -4.3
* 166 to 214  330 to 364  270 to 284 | 1.5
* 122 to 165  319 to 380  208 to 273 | 0.2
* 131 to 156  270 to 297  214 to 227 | -1.6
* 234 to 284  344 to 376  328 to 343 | -0.6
